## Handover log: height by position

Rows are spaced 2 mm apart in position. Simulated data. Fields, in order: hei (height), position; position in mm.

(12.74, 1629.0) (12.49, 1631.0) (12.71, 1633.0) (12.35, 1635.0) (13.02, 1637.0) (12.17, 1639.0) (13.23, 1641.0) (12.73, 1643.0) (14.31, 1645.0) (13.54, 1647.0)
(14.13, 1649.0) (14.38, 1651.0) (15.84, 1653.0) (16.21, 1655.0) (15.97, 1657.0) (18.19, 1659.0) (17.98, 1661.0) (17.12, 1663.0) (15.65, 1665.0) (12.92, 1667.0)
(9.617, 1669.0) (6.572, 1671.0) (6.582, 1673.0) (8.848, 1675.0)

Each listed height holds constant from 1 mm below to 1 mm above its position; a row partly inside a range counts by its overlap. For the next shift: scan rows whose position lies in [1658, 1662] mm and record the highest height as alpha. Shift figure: 18.19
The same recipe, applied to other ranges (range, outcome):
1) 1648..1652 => 14.38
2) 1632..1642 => 13.23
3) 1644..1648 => 14.31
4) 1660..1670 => 17.98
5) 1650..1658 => 16.21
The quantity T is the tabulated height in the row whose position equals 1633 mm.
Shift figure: 12.71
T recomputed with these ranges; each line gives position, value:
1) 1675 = 8.848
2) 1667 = 12.92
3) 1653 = 15.84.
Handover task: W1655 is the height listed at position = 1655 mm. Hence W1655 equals 16.21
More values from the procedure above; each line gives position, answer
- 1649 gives 14.13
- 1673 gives 6.582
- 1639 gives 12.17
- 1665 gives 15.65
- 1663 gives 17.12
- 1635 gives 12.35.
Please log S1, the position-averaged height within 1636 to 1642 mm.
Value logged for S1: 12.8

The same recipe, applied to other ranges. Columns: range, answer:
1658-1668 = 16.4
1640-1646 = 13.4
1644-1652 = 14.1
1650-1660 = 16.1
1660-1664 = 17.6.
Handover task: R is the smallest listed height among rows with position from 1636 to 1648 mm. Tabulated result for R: 12.17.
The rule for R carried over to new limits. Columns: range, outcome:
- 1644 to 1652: 13.54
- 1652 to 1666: 15.65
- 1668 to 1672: 6.572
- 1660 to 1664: 17.12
